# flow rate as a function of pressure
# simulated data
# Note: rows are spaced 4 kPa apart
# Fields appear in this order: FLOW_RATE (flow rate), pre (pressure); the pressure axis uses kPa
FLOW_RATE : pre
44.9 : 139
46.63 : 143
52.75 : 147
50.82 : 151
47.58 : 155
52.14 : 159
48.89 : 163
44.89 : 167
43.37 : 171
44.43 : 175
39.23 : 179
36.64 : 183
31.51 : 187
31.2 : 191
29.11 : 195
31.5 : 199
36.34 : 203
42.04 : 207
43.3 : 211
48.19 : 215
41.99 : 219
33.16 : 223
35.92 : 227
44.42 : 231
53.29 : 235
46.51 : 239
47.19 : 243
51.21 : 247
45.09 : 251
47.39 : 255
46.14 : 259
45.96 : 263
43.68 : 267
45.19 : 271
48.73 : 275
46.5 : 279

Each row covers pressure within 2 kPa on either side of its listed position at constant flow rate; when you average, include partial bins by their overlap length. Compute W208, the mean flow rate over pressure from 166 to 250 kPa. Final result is 40.7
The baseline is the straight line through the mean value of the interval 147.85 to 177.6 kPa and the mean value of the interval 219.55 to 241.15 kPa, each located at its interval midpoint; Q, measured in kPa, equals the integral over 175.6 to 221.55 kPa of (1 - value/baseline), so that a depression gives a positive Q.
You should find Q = 7.5 kPa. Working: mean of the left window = 47.5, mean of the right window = 42.6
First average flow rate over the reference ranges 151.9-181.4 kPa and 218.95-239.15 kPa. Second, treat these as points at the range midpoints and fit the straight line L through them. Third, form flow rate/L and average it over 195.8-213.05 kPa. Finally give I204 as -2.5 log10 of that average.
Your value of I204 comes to 0.16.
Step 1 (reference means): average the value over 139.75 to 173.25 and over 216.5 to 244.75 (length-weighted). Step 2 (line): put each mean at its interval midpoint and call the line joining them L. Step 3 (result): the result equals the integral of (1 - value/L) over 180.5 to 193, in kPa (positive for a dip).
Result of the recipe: 3.5 kPa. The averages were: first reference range 48.2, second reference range 43.3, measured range 33.4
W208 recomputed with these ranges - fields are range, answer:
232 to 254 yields 48.4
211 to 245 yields 43.8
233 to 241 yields 49.9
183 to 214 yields 35.5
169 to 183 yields 41.5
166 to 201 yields 36.6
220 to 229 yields 35.4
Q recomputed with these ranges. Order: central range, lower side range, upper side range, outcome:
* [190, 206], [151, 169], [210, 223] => 4.3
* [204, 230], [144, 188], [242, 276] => 2.9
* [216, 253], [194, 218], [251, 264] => -1.1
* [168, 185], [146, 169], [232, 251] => 2.8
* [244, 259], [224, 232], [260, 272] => -1.8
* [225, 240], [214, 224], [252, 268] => -0.7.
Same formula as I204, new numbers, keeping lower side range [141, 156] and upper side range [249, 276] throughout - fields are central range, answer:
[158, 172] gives 0.04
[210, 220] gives 0.06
